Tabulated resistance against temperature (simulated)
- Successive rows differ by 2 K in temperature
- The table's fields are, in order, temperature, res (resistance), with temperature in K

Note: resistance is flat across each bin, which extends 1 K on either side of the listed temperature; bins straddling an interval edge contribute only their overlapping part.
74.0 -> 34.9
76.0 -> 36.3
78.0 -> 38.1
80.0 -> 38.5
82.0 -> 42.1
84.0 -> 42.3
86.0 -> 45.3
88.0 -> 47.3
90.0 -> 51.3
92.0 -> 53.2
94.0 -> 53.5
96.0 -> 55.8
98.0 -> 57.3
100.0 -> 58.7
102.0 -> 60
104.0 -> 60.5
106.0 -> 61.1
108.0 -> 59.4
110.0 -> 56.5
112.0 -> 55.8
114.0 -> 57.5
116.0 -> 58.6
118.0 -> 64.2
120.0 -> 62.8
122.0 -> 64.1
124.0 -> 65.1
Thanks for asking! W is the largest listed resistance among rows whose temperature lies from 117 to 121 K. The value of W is 64.2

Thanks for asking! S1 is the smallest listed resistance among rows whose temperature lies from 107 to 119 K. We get 55.8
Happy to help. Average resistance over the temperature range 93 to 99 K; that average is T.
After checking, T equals 55.5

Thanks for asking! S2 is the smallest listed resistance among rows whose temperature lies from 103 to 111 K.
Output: 56.5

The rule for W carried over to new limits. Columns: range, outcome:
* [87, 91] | 51.3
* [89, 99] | 57.3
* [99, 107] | 61.1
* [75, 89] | 47.3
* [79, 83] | 42.1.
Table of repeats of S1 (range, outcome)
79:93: 38.5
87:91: 47.3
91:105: 53.2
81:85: 42.1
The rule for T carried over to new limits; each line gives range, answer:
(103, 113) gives 58.7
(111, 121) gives 59.8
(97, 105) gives 59.1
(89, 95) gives 52.7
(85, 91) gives 48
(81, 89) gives 44.2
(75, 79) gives 37.2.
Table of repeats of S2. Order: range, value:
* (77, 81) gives 38.1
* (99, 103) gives 58.7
